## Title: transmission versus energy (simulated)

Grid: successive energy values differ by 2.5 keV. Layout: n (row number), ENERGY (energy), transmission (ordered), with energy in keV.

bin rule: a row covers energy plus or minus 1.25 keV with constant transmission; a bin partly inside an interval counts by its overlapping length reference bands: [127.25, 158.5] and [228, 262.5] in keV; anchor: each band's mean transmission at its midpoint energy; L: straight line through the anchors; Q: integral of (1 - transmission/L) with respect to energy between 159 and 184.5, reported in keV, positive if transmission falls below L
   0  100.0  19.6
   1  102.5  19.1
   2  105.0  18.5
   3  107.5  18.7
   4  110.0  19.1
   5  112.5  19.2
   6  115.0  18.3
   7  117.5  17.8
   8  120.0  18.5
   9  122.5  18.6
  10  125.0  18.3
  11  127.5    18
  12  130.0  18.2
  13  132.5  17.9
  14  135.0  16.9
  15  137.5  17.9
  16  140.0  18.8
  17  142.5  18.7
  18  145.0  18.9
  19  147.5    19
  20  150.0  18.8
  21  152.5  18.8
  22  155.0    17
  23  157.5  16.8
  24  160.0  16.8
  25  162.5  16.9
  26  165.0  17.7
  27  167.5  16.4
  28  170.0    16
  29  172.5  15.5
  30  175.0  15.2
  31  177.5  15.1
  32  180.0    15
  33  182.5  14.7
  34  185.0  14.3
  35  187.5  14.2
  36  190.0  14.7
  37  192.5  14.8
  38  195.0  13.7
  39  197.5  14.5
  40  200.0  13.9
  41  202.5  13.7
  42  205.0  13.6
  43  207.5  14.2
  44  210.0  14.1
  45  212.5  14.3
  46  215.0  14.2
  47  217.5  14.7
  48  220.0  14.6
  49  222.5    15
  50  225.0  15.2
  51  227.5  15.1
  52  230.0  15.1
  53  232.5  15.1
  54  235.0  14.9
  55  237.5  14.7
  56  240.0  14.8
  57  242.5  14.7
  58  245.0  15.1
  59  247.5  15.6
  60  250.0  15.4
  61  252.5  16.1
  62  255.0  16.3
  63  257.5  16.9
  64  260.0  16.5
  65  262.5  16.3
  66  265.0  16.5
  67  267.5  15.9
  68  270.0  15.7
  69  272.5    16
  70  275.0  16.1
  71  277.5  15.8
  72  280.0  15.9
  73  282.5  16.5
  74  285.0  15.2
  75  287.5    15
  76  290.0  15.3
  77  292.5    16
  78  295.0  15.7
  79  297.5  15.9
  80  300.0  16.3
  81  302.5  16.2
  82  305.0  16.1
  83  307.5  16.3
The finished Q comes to 2.2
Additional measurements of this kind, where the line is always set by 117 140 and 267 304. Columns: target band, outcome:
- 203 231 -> 3.8 keV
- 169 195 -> 3.6 keV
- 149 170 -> 0.4 keV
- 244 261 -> 0.3 keV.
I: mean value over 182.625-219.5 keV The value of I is 14.2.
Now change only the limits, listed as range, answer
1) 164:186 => 15.5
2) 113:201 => 16.8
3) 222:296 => 15.6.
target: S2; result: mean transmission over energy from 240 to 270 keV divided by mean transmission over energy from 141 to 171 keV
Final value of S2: 0.90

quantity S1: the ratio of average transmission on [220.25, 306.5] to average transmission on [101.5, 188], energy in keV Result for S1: 0.90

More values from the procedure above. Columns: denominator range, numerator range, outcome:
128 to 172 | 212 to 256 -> 0.85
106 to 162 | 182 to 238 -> 0.80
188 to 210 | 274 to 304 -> 1.12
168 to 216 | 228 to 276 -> 1.08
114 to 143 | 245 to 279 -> 0.88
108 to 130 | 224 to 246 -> 0.81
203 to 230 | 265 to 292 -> 1.09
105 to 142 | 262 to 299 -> 0.87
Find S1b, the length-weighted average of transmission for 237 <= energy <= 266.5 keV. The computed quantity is 15.8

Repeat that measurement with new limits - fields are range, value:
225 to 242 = 15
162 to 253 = 14.9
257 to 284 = 16.2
